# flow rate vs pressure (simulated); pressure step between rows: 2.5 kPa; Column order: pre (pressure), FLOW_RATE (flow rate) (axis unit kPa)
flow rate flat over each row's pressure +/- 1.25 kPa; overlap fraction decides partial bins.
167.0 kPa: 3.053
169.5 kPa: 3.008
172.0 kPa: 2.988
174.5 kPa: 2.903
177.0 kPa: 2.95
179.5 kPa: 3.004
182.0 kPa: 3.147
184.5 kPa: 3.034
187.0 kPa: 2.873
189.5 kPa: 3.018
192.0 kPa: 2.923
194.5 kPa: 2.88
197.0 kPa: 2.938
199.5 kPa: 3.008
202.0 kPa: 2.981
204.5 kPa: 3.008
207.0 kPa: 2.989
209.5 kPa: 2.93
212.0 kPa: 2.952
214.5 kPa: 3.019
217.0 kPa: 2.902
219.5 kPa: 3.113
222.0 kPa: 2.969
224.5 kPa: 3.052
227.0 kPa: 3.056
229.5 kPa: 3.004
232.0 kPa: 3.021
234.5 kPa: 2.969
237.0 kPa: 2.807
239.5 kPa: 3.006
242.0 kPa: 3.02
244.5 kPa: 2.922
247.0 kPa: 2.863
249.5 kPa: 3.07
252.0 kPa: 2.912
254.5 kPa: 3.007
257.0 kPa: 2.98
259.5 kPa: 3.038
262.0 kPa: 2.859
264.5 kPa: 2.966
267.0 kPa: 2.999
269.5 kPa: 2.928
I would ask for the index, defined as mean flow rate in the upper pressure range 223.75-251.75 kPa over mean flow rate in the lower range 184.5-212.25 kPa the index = 1.0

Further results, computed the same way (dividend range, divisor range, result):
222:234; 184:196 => 1.03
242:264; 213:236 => 0.98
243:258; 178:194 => 0.99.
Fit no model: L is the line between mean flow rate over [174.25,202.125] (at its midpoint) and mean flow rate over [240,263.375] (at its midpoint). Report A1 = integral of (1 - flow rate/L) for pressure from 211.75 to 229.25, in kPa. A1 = -0.3 kPa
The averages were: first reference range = 2.97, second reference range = 2.96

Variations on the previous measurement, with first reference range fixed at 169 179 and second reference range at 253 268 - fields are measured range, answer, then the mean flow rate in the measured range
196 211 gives -0.1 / 2.98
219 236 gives -0.3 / 3.02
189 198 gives 0.1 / 2.93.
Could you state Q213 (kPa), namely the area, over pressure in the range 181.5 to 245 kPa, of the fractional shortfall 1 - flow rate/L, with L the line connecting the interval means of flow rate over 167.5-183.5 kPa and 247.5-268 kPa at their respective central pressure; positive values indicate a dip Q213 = 0.2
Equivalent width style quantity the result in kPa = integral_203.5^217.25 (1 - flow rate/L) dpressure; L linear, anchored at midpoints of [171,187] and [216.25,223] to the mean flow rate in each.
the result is 0.1 kPa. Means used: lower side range 2.99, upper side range 3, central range 2.97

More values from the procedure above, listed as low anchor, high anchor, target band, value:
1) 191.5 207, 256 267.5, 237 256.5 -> 0.0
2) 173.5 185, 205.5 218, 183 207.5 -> 0.2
